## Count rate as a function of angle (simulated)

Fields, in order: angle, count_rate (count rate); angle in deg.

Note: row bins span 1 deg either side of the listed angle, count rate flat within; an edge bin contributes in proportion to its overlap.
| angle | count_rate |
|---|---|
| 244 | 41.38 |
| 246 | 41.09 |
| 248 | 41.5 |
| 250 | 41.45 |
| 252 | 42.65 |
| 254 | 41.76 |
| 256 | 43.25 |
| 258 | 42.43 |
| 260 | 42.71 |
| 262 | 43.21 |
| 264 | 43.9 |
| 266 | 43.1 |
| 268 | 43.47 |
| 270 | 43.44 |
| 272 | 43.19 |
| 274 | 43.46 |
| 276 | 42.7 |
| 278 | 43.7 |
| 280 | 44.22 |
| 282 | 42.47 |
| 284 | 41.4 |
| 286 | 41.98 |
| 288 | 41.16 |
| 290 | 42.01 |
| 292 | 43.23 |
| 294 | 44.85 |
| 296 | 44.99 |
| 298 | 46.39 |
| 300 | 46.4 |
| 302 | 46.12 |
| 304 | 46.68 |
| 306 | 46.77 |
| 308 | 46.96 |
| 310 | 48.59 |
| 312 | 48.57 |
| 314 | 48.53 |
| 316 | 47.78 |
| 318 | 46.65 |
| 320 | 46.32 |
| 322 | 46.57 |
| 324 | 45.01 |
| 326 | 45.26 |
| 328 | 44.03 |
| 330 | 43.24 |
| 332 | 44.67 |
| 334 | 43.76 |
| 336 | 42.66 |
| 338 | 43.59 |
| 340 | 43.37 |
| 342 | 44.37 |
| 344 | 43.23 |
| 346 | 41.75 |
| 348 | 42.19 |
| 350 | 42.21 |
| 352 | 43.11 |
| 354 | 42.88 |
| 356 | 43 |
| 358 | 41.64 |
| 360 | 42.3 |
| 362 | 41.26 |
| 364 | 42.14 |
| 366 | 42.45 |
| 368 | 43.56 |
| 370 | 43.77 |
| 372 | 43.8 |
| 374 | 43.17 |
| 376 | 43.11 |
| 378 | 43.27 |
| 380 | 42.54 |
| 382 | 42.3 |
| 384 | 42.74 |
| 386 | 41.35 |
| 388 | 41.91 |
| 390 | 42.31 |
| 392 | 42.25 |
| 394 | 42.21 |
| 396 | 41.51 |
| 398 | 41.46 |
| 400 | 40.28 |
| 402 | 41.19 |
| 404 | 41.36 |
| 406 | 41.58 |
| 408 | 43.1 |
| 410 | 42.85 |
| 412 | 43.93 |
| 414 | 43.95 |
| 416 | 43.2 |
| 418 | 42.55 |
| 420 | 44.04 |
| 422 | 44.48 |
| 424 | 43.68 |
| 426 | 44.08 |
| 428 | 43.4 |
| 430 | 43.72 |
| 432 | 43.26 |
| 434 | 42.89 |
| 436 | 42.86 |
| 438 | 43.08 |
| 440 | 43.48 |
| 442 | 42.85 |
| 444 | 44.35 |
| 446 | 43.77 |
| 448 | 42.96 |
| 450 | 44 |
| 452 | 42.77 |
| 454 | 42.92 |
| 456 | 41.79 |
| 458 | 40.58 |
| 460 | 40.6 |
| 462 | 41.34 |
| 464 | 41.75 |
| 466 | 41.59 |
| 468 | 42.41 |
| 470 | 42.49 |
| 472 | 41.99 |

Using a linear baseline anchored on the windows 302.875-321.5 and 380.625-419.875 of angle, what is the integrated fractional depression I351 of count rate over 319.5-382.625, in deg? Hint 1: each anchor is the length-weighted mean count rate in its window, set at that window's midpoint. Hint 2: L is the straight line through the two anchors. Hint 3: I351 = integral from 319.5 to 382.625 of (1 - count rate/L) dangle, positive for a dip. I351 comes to 2.5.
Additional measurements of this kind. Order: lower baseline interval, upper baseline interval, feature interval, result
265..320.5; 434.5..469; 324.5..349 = 0.4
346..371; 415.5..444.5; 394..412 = 0.5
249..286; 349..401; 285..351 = -3.4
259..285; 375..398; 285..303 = -0.5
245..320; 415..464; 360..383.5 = 0.4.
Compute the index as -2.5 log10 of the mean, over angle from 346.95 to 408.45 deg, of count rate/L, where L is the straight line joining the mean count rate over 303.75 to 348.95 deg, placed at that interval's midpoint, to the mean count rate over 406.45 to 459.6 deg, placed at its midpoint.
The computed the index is 0.05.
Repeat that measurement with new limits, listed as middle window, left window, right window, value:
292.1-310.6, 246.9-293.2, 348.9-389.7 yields -0.09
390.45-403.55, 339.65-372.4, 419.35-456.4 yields 0.04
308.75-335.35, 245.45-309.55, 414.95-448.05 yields -0.06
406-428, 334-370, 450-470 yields -0.03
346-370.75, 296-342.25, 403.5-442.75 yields 0.06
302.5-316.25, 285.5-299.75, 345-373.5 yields -0.10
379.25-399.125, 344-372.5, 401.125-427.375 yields 0.02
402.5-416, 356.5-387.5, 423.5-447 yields 0.01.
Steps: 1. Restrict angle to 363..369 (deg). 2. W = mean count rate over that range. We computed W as 42.7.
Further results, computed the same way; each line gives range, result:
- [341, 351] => 42.8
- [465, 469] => 42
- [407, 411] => 43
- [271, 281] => 43.5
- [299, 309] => 46.6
